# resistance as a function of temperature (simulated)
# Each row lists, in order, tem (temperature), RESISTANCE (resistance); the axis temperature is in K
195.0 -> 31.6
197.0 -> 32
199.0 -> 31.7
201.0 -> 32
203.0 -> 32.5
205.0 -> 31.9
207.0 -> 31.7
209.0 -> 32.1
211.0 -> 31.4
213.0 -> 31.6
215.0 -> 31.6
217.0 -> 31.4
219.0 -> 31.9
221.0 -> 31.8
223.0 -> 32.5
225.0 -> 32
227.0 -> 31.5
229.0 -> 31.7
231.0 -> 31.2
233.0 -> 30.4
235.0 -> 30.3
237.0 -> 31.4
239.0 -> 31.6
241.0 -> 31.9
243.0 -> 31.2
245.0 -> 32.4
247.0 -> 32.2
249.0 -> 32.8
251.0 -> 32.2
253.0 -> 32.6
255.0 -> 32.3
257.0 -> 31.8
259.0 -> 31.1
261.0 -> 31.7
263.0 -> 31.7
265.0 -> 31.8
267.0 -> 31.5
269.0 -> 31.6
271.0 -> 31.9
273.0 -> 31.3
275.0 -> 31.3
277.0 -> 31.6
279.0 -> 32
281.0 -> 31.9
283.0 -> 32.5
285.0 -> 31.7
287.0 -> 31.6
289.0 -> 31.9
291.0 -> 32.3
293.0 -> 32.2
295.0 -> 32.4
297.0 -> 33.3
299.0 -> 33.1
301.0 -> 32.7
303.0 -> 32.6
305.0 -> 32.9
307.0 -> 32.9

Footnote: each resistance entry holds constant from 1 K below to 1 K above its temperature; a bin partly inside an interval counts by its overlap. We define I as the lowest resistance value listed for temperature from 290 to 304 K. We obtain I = 32.2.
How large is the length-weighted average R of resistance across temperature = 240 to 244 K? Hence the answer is 31.5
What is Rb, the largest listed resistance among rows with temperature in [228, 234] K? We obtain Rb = 31.7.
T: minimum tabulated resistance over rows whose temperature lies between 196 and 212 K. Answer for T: 31.4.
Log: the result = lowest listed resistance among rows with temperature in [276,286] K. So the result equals 31.6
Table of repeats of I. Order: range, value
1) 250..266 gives 31.1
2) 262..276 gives 31.3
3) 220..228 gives 31.5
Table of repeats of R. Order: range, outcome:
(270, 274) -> 31.6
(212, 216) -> 31.6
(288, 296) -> 32.2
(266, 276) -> 31.5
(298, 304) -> 32.8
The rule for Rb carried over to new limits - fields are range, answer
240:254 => 32.8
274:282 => 32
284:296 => 32.4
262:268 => 31.8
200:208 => 32.5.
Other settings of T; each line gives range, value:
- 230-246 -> 30.3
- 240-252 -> 31.2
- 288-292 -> 31.9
